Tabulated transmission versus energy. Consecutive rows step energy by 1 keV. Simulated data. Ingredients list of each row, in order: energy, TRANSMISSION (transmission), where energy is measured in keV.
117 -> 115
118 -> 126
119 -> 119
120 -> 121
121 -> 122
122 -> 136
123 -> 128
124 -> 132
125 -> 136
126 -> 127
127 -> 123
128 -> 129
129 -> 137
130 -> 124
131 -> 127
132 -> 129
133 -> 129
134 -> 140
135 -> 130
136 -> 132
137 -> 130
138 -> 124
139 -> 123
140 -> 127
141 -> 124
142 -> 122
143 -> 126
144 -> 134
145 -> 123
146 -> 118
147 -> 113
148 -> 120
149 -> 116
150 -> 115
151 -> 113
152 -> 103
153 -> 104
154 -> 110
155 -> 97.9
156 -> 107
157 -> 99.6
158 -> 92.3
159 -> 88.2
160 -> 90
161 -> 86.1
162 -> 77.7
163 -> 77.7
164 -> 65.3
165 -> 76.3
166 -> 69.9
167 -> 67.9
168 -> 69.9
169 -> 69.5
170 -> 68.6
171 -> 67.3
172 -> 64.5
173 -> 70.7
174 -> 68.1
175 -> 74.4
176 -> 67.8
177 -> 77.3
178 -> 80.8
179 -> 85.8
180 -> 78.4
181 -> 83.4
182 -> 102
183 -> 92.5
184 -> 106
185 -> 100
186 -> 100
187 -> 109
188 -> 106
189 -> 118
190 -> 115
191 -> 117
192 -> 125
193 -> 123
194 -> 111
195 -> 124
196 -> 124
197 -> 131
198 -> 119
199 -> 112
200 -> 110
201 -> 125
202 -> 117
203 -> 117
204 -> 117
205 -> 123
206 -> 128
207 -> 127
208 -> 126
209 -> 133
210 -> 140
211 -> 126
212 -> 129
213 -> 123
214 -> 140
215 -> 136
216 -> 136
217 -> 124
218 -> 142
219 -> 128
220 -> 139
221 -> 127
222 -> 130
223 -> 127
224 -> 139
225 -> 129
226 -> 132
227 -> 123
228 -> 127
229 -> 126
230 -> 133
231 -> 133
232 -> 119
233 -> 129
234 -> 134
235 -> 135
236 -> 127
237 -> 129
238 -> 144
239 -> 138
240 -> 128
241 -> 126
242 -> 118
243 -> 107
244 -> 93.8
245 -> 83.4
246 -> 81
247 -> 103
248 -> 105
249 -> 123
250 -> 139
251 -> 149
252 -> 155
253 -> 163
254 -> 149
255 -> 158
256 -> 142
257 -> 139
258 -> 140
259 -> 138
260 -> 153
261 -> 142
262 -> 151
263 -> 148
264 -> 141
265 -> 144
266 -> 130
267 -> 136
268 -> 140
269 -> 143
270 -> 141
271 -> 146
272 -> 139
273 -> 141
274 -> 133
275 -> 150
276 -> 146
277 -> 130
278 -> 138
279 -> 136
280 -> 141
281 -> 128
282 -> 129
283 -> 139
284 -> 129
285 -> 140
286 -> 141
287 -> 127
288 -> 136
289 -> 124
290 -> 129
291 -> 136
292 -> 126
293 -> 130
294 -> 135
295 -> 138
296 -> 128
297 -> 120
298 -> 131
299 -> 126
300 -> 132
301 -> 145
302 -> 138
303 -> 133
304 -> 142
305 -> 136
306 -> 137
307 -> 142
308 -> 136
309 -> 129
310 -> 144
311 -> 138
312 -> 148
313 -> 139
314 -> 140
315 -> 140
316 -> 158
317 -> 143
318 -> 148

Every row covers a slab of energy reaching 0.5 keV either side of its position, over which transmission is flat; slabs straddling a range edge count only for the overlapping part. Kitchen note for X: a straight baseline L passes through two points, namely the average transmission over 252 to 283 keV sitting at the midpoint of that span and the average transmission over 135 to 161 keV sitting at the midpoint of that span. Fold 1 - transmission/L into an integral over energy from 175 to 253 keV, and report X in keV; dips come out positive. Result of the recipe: 6.2 keV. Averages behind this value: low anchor 114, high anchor 142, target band 119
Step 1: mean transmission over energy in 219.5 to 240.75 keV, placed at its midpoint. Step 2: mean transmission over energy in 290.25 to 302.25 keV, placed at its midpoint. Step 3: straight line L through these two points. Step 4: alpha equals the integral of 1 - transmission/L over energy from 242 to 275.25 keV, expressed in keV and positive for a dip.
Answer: -0.8 keV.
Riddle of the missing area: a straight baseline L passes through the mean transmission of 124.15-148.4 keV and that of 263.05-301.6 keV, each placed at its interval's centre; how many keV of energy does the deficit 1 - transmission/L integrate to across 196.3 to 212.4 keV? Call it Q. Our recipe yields 0.9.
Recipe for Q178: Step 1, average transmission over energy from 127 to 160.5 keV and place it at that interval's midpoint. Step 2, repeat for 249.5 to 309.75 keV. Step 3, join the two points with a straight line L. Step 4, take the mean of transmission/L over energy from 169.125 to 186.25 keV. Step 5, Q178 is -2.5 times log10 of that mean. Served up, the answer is 0.46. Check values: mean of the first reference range 118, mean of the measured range 81.1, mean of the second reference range 138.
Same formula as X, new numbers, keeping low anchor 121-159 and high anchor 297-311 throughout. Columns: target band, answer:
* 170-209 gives 6.8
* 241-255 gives 0.9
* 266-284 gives -0.7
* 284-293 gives 0.2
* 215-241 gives -0.4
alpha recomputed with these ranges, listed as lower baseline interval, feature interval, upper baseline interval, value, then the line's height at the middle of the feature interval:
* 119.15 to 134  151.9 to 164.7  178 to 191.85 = 2.5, 114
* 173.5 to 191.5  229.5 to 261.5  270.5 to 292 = -2.5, 120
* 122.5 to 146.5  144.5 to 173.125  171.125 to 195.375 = 5.4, 112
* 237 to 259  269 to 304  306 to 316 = 0.1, 136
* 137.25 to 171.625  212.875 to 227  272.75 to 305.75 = -1.9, 117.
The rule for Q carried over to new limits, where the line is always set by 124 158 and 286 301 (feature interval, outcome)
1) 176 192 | 3.36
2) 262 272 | -0.95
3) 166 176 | 4.40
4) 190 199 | 0.27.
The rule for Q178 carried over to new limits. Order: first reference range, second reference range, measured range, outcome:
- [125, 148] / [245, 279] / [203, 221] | 0.03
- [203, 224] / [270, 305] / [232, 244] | 0.04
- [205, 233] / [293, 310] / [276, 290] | 0.00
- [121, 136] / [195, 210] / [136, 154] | 0.08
